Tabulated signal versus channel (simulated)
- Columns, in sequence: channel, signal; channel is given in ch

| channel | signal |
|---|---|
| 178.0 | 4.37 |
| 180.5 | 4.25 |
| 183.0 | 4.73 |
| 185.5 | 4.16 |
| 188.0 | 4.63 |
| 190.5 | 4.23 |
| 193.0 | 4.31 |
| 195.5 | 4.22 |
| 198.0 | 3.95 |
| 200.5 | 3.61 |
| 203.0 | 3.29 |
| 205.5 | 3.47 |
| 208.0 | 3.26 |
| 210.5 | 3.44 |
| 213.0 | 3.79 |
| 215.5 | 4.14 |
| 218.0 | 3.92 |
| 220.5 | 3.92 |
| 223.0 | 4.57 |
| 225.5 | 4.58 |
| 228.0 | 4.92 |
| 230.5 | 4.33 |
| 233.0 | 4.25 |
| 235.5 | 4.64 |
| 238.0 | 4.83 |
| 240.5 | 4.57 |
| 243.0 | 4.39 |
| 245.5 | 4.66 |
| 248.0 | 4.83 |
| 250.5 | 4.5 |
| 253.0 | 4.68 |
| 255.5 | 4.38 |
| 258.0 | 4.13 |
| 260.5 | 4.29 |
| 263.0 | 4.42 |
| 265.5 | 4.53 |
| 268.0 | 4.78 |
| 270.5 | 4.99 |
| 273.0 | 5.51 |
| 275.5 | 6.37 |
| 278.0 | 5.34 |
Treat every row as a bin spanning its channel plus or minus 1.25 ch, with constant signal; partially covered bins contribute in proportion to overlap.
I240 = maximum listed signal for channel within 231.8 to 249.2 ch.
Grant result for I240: 4.83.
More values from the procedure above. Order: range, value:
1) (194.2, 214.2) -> 4.22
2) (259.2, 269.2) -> 4.78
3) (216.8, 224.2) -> 4.57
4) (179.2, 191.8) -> 4.73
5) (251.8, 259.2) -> 4.68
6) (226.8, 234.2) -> 4.92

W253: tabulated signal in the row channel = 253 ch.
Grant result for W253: 4.68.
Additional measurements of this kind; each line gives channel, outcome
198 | 3.95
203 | 3.29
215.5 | 4.14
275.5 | 6.37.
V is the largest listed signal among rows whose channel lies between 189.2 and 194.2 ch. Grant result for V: 4.31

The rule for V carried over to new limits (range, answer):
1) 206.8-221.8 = 4.14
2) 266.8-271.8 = 4.99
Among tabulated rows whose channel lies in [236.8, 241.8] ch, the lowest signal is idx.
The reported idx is 4.57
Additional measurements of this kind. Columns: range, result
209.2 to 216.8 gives 3.44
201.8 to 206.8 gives 3.29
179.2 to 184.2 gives 4.25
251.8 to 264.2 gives 4.13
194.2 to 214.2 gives 3.26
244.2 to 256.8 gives 4.38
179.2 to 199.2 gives 3.95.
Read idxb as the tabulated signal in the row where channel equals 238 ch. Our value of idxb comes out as 4.83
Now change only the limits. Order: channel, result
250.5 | 4.5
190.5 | 4.23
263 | 4.42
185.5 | 4.16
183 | 4.73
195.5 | 4.22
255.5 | 4.38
